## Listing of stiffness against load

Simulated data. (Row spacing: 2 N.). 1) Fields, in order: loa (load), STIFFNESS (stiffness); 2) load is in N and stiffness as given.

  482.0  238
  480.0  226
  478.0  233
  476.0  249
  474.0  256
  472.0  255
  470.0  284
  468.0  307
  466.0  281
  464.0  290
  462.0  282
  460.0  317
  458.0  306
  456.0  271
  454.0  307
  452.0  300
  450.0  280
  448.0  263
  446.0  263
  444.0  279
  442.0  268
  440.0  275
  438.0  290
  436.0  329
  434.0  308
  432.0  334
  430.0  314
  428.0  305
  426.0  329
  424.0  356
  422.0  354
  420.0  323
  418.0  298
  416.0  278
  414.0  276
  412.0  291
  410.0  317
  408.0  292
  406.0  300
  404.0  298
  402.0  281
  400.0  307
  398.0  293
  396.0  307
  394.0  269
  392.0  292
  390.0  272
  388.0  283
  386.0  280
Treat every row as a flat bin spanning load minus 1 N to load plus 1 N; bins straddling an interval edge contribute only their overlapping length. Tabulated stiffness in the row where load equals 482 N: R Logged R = 238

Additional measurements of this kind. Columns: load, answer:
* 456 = 271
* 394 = 269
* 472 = 255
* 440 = 275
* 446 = 263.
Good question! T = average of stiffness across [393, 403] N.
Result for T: 291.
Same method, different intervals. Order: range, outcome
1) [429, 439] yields 315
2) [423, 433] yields 328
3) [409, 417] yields 290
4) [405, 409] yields 296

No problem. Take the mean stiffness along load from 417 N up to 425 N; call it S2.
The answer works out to 333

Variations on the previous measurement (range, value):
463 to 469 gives 293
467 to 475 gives 276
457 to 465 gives 299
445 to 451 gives 269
